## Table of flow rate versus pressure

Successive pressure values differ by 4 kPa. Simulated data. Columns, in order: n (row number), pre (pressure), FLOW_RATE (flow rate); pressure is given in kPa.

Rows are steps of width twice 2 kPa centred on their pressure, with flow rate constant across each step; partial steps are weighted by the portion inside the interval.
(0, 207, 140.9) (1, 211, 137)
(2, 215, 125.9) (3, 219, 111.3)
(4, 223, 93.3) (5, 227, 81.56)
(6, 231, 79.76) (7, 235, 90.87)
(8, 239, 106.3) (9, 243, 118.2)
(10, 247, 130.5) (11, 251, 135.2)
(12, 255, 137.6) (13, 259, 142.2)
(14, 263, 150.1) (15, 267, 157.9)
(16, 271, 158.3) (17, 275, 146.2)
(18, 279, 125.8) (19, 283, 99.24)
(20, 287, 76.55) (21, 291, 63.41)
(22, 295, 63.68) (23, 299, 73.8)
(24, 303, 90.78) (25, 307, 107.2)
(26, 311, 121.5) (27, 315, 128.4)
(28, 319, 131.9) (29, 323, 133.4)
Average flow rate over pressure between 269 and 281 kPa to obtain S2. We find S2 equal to 143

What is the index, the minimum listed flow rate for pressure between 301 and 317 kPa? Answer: 90.78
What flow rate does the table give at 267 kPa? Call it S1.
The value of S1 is 157.9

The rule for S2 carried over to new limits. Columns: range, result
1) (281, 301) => 75.3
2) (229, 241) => 92.3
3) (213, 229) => 103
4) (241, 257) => 130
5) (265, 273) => 158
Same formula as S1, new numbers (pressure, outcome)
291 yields 63.41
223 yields 93.3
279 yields 125.8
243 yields 118.2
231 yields 79.76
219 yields 111.3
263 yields 150.1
